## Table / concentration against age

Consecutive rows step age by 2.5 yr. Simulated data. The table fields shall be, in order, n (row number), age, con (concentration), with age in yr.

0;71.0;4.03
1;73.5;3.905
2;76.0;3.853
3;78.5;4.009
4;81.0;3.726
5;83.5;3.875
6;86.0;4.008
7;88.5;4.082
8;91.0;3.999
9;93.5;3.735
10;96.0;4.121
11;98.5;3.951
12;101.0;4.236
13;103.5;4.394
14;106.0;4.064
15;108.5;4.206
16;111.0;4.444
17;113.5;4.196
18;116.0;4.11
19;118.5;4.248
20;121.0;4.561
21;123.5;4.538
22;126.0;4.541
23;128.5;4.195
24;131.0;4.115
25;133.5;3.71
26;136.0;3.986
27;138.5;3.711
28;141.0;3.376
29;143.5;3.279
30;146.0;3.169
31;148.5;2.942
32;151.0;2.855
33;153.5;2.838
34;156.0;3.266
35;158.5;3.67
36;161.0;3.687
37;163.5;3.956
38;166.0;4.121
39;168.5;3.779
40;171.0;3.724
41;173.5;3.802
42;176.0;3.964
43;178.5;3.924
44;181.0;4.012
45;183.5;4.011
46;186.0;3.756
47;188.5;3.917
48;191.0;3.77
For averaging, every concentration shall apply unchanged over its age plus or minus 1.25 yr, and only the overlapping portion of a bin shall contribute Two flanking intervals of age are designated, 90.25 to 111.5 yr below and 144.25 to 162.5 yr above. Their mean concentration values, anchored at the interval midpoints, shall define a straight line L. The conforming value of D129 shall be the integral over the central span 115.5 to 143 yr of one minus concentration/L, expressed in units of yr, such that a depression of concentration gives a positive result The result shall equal -3.3 yr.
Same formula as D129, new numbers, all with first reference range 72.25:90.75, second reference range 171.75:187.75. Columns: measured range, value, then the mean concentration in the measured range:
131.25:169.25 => 3.98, 3.5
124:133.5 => -0.76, 4.23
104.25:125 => -2.02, 4.3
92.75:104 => -0.46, 4.08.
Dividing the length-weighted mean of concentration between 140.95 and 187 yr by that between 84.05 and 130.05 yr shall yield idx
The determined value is 0.9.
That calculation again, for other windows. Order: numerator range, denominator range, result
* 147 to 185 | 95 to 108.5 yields 0.87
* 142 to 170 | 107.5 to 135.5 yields 0.80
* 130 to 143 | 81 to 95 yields 0.95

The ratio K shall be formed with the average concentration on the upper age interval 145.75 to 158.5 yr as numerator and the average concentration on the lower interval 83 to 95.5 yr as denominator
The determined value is 0.78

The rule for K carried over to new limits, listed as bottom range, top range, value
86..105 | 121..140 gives 1.02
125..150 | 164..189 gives 1.06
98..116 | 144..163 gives 0.77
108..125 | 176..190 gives 0.90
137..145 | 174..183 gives 1.14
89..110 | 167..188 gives 0.95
